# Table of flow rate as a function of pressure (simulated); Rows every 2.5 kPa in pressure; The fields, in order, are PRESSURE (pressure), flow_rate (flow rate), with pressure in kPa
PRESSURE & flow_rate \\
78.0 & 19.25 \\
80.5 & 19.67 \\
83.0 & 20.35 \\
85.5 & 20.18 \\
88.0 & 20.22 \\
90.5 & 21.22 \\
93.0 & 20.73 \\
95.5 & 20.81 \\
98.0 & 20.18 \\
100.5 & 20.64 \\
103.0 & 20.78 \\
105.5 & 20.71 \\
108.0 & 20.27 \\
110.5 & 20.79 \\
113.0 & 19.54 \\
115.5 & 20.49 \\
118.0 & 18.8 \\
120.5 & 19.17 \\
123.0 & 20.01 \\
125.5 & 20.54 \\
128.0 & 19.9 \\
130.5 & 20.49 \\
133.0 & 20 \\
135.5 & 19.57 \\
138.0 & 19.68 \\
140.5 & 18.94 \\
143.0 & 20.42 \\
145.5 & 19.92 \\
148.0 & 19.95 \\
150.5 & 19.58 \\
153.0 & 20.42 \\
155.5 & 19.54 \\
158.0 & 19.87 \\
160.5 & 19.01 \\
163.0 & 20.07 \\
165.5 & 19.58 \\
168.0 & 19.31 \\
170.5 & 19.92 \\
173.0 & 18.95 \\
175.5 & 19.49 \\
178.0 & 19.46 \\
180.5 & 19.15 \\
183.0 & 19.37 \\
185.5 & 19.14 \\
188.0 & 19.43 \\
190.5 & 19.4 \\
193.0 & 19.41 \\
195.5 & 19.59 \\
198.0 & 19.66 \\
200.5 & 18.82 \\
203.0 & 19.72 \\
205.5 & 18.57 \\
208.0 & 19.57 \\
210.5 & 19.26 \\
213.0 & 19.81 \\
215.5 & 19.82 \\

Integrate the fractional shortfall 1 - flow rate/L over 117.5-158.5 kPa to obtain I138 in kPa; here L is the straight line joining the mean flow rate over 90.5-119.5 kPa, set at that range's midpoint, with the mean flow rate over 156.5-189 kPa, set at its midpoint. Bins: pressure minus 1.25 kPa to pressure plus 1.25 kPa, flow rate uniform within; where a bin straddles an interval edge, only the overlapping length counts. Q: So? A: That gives 0.2 kPa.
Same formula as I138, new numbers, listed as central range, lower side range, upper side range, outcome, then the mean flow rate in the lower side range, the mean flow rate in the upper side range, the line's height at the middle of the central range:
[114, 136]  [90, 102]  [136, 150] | 0.2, 20.7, 19.8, 20.1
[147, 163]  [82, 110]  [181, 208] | 0.1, 20.6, 19.3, 19.8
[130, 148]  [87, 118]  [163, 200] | 0.1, 20.5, 19.4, 20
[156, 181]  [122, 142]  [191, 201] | 0.2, 19.9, 19.4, 19.6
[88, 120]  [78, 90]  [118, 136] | -0.6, 20.1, 19.9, 20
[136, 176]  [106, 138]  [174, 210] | 0.0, 20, 19.3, 19.7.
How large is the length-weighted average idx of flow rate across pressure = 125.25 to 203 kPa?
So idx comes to 19.6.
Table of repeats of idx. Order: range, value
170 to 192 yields 19.3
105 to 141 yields 19.9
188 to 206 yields 19.3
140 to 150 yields 19.9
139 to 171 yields 19.7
